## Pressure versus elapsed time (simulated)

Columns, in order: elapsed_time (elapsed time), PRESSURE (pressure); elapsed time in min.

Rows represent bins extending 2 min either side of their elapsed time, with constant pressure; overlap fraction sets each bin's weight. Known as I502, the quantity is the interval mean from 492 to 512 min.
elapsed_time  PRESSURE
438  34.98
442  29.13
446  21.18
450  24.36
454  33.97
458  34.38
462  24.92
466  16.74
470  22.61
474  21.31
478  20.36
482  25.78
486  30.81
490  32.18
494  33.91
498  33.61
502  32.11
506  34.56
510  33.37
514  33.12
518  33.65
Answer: 33.5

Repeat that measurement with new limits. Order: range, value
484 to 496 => 32.3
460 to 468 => 20.8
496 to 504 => 32.9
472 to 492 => 26.1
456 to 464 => 29.7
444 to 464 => 27.8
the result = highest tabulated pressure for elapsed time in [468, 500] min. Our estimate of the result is 33.91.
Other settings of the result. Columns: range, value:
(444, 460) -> 34.38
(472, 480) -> 21.31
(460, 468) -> 24.92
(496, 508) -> 34.56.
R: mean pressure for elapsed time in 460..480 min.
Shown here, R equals 21.2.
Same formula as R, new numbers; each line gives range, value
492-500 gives 33.8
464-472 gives 19.7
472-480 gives 20.8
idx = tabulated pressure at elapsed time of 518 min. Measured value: 33.65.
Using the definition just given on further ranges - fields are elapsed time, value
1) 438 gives 34.98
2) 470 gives 22.61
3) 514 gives 33.12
